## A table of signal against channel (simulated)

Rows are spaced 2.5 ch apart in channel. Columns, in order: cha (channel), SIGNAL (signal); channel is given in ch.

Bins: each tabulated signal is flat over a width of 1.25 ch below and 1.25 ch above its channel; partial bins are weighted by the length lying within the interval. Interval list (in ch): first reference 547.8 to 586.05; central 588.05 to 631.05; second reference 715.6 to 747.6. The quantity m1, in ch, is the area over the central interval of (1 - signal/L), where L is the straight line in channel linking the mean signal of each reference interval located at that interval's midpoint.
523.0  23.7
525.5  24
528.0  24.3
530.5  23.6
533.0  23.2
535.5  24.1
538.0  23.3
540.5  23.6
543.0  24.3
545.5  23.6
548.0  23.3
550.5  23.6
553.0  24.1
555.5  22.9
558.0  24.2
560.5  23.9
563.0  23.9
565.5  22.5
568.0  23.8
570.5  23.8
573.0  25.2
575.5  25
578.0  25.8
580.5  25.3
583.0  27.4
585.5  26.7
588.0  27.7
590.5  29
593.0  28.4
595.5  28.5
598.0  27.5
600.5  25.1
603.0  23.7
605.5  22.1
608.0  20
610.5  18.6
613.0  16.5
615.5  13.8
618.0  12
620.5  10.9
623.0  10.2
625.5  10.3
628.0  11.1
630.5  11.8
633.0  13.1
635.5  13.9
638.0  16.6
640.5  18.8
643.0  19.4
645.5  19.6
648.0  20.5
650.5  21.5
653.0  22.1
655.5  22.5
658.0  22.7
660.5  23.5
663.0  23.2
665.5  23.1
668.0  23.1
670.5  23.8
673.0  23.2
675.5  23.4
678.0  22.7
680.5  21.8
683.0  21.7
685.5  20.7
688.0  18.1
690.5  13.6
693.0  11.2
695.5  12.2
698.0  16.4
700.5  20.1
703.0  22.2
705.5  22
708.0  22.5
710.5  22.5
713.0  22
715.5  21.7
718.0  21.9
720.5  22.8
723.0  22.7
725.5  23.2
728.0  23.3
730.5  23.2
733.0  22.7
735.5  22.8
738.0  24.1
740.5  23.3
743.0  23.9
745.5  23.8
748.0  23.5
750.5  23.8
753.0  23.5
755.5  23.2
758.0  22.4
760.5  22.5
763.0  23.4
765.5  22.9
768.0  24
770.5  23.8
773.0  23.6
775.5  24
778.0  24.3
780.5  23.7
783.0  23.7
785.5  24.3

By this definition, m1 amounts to 8.9 ch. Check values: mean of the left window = 24.5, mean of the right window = 23.1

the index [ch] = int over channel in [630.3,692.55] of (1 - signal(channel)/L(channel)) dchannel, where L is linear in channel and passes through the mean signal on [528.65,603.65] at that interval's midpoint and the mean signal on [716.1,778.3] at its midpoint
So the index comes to 9.9 ch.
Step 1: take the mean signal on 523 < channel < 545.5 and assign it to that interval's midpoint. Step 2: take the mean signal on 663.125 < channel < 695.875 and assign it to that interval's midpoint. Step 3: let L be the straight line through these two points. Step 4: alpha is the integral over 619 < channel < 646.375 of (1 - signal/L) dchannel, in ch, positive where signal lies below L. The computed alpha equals 9.32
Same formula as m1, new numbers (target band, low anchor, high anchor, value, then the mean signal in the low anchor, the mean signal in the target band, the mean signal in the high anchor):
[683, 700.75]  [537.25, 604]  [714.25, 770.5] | 5.6 ch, 25.1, 16.2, 23.1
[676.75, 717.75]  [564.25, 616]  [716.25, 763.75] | 6.9 ch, 24.3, 19.5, 23.1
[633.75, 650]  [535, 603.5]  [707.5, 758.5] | 4.0 ch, 25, 18.1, 23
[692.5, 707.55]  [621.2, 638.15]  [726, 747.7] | 1.3 ch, 12.1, 17.9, 23.4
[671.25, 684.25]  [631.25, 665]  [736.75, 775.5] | -1.2 ch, 19.8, 22.6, 23.5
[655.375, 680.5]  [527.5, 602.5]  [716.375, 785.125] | 1.0 ch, 24.9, 23.1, 23.3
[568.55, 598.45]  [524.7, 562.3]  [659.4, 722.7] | -4.8 ch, 23.7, 26.6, 20.8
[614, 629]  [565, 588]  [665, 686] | 7.9 ch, 25.3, 11.5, 22.7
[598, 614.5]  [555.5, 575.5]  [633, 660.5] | 0.3 ch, 23.9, 21.4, 19.6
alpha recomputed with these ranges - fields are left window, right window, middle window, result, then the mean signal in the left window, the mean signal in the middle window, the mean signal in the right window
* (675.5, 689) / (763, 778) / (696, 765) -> 0.45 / 21.3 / 22.5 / 23.7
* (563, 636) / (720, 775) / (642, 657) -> 0.46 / 20.8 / 21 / 23.3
